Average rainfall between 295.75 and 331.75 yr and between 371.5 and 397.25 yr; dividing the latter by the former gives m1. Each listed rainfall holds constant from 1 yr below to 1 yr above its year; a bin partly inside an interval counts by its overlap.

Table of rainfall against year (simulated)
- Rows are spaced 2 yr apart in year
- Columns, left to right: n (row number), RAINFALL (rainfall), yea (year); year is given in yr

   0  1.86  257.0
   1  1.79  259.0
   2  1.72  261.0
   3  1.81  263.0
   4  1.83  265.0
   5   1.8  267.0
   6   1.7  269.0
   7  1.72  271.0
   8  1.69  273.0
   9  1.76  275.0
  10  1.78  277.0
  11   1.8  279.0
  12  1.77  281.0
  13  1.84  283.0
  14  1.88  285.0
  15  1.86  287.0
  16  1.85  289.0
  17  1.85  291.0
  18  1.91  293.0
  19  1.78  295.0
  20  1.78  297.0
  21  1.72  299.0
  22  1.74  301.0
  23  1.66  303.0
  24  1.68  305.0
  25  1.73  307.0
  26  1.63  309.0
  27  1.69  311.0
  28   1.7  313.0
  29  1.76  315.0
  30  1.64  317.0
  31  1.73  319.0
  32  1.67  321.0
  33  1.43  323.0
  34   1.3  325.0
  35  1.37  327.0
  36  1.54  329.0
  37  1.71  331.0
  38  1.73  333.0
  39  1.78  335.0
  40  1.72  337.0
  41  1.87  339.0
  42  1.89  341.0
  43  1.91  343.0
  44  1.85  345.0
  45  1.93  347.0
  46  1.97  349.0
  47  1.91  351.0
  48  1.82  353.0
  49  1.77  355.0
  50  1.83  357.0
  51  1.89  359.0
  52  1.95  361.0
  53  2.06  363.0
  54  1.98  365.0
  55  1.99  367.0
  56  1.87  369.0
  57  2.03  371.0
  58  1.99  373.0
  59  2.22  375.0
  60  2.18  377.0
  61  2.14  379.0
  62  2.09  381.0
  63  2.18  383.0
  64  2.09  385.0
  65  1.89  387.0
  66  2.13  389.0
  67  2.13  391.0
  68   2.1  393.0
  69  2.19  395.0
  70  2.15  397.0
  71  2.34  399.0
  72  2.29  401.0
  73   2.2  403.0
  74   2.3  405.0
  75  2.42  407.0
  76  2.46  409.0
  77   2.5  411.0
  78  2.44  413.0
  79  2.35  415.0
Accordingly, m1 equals 1.29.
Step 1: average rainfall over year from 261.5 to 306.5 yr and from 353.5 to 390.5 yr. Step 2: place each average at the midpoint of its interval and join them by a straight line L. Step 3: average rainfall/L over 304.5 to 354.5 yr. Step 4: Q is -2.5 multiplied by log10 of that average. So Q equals 0.11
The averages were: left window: 1.78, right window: 2.01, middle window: 1.72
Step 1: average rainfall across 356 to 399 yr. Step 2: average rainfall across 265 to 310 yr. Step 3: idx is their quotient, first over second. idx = 1.2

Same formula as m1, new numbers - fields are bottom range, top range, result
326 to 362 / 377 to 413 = 1.23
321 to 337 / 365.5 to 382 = 1.31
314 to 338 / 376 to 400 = 1.32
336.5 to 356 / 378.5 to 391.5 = 1.12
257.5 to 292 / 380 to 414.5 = 1.24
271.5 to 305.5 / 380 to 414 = 1.25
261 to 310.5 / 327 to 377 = 1.06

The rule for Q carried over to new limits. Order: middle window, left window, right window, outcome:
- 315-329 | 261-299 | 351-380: 0.218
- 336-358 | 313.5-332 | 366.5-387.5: -0.040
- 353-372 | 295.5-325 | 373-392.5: 0.035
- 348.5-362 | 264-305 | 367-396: 0.072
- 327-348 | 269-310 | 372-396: 0.100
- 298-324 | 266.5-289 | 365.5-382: 0.125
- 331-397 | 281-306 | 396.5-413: 0.092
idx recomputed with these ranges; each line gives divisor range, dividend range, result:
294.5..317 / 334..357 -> 1.08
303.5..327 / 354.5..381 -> 1.23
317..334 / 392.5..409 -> 1.45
